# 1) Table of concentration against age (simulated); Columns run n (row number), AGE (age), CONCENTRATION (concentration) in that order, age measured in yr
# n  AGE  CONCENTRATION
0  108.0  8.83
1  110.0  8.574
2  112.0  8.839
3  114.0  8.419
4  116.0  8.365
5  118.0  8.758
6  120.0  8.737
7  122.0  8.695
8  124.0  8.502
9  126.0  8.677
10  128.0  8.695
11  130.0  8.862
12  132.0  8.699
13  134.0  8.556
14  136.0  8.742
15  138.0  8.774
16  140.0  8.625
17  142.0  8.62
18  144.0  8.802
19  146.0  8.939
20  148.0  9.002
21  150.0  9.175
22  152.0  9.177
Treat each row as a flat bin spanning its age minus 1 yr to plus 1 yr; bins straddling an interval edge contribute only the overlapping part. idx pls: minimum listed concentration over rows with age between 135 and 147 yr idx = 8.62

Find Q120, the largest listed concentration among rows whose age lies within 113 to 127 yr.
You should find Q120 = 8.758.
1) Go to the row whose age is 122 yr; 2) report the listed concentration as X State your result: 8.695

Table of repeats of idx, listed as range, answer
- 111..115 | 8.419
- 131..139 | 8.556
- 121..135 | 8.502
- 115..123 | 8.365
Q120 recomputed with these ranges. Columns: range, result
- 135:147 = 8.939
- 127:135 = 8.862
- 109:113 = 8.839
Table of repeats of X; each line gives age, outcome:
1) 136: 8.742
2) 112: 8.839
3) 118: 8.758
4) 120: 8.737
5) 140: 8.625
